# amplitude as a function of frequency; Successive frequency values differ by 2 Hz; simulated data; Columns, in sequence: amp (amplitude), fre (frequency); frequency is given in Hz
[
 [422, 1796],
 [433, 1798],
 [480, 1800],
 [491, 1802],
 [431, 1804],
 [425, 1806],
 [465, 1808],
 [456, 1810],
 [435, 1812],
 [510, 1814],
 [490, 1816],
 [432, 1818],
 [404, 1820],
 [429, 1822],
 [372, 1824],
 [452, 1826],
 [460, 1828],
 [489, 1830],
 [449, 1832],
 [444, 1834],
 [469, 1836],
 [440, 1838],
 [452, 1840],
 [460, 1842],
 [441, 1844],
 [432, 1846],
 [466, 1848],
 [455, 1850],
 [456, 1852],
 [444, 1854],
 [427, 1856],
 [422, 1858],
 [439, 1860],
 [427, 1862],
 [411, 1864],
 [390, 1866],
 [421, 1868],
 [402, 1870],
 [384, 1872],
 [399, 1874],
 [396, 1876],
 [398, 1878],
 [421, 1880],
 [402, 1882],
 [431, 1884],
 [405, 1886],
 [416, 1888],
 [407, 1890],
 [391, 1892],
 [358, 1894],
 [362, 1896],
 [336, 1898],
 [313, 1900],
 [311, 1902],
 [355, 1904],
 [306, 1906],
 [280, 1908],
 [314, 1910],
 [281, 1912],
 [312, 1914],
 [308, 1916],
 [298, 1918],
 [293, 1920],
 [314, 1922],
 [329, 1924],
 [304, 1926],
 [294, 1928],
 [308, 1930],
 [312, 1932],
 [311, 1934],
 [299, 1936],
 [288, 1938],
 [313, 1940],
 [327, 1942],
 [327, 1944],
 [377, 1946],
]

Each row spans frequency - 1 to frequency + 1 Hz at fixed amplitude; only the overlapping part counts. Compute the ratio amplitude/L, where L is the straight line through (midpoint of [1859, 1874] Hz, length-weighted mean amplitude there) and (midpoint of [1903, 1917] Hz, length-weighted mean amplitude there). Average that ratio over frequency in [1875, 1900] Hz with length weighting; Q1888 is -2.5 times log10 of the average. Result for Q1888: -0.09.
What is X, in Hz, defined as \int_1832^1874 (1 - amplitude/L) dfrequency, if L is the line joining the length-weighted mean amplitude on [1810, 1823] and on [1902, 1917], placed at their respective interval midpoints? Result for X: -4.2 Hz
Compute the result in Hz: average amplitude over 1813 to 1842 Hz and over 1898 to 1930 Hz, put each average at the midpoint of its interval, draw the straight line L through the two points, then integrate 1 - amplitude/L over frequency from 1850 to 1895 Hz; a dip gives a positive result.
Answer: -4.4 Hz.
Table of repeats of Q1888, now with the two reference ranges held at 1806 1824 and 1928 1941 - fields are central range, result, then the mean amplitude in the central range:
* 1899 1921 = 0.092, 306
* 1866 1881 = -0.070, 402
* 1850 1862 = -0.105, 438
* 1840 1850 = -0.100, 450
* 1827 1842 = -0.085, 458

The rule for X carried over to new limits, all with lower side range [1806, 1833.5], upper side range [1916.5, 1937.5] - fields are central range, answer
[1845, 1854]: -0.94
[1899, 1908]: 0.54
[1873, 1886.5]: -1.43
